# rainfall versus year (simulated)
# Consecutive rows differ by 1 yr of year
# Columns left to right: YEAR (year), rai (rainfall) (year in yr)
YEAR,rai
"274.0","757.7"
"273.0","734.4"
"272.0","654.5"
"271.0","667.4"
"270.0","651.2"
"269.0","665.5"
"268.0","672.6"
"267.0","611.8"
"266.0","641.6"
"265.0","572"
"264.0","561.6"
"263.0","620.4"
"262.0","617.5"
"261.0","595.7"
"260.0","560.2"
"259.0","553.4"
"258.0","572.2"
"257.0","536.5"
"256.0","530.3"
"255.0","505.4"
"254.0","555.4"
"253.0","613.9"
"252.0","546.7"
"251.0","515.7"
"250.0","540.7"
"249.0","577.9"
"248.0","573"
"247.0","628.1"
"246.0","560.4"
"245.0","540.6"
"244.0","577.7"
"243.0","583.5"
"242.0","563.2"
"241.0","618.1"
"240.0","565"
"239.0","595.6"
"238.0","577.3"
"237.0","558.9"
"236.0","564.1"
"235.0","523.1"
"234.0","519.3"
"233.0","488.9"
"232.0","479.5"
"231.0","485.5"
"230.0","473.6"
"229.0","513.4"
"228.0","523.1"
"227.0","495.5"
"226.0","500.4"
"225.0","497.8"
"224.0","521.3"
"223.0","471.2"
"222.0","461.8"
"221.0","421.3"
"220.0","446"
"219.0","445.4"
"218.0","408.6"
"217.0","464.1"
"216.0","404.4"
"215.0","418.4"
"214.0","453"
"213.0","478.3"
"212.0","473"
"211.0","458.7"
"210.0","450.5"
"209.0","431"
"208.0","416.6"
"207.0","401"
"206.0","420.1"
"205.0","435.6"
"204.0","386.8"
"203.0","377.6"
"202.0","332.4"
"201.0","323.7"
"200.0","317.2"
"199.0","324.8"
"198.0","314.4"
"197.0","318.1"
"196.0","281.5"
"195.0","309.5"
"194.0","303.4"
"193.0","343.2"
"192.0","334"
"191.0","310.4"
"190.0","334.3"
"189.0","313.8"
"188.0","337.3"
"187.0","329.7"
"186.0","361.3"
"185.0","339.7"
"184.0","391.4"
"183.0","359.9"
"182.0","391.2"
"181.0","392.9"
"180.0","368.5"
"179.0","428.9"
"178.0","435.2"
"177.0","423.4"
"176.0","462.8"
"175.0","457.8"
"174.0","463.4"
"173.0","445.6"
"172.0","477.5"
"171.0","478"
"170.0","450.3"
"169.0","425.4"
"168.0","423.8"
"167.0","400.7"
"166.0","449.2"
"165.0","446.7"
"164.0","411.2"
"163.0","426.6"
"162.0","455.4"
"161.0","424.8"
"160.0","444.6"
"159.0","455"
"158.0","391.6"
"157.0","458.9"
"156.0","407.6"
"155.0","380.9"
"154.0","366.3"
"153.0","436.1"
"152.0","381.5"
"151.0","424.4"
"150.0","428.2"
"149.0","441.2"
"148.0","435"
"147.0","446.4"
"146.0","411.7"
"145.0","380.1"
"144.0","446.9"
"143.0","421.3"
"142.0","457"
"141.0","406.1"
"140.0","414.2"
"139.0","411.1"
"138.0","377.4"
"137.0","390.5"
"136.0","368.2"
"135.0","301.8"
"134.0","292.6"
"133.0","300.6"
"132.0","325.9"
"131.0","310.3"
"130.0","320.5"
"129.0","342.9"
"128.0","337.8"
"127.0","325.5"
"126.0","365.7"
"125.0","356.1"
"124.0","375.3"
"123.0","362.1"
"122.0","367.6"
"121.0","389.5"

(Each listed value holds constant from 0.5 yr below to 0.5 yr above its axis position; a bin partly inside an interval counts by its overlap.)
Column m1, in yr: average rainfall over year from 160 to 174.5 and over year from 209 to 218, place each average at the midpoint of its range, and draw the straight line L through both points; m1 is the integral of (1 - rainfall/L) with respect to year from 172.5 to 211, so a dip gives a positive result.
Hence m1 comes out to 6.1 yr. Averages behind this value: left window 441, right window 447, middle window 374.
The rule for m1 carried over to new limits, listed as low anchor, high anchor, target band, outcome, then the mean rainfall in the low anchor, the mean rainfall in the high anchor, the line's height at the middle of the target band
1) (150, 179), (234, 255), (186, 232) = 9.3 yr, 432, 566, 507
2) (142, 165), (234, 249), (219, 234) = 1.7 yr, 423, 572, 546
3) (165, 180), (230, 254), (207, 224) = 2.2 yr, 442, 555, 512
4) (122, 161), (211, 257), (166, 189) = 1.4 yr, 387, 516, 437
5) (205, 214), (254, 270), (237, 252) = -0.9 yr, 442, 589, 540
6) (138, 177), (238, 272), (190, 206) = 5.1 yr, 429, 585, 494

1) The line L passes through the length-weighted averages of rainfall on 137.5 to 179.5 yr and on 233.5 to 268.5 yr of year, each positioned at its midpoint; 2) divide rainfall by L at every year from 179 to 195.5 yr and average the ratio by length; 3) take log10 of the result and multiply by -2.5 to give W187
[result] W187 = 0.33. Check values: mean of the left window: 429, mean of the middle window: 348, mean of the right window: 573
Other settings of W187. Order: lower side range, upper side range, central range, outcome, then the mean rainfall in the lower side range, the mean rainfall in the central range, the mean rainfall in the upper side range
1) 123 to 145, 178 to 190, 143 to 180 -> -0.18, 364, 430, 367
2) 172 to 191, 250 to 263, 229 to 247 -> -0.06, 391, 547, 560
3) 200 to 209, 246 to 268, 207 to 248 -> -0.07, 385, 501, 575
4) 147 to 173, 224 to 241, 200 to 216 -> 0.19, 429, 414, 525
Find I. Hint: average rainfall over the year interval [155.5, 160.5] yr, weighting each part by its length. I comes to 432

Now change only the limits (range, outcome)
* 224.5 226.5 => 499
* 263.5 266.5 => 592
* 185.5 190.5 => 335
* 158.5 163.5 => 441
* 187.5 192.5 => 326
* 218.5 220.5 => 446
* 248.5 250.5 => 559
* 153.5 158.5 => 401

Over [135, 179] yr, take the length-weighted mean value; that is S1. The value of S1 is 425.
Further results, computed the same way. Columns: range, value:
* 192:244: 450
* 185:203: 325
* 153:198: 395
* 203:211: 420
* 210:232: 467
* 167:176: 450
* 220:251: 532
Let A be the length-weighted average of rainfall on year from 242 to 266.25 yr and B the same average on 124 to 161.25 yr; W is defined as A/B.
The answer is 1.47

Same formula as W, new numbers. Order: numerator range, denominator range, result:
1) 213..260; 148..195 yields 1.29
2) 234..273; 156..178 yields 1.33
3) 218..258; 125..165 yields 1.35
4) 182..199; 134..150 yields 0.82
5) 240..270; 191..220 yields 1.50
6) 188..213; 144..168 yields 0.86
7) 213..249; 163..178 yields 1.16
